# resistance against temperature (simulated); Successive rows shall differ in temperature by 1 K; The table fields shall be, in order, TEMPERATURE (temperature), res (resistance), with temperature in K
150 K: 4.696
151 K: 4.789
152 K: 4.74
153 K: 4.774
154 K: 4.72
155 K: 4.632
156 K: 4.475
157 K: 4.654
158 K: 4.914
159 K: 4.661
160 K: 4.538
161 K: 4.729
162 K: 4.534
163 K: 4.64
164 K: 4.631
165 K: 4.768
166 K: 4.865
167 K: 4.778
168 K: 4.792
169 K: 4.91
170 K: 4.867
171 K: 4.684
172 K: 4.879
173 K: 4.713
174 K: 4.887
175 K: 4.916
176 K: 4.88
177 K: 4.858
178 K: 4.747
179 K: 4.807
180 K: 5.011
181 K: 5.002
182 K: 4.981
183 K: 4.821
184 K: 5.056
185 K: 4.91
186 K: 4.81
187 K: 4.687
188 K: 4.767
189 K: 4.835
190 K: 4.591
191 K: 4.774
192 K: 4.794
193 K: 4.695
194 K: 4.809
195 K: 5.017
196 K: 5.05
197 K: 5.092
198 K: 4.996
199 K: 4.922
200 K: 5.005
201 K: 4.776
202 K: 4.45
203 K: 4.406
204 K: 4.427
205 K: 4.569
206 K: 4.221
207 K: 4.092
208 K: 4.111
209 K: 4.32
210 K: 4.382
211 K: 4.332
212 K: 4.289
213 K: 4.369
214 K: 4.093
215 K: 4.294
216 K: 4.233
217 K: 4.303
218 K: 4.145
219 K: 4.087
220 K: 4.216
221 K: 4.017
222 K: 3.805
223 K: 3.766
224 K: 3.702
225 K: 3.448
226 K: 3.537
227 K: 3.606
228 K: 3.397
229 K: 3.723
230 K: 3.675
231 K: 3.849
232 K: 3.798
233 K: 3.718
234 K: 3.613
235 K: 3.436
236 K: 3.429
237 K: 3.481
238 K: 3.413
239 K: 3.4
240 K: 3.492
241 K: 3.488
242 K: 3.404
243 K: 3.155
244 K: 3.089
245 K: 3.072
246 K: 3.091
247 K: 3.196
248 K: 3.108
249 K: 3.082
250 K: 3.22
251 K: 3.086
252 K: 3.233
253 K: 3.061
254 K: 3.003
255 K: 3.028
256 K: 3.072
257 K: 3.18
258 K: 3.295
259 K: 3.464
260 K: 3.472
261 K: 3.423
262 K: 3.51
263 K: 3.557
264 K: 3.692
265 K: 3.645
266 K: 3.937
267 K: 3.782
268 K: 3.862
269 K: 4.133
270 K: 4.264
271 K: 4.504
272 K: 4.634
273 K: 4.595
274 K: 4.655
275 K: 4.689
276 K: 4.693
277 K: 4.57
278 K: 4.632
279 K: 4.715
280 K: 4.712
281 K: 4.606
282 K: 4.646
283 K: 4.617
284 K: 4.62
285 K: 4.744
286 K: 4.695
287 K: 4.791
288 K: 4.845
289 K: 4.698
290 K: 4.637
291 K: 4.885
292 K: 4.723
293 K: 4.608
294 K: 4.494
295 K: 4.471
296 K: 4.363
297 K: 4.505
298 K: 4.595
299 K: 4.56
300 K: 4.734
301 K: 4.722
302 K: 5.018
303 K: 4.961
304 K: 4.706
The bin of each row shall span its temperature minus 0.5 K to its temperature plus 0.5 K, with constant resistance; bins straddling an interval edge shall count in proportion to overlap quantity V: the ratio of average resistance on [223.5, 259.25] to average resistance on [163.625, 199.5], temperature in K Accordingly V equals 0.69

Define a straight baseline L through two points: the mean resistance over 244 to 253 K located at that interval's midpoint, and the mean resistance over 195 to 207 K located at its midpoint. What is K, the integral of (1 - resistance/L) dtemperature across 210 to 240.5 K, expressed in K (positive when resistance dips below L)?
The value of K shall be 0.55 K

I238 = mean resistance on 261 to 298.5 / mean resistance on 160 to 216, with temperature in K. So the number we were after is 0.9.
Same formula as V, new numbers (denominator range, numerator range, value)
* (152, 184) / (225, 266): 0.71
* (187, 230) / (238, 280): 0.85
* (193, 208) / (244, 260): 0.67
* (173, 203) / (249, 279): 0.78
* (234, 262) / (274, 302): 1.43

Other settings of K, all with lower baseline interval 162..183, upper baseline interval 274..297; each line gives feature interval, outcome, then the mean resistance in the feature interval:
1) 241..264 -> 7.18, 3.23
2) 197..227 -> 3.21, 4.26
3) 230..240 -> 2.45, 3.57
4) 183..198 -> -0.18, 4.85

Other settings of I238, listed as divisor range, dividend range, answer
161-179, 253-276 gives 0.79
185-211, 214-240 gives 0.81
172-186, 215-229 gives 0.79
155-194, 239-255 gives 0.67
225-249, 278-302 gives 1.36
